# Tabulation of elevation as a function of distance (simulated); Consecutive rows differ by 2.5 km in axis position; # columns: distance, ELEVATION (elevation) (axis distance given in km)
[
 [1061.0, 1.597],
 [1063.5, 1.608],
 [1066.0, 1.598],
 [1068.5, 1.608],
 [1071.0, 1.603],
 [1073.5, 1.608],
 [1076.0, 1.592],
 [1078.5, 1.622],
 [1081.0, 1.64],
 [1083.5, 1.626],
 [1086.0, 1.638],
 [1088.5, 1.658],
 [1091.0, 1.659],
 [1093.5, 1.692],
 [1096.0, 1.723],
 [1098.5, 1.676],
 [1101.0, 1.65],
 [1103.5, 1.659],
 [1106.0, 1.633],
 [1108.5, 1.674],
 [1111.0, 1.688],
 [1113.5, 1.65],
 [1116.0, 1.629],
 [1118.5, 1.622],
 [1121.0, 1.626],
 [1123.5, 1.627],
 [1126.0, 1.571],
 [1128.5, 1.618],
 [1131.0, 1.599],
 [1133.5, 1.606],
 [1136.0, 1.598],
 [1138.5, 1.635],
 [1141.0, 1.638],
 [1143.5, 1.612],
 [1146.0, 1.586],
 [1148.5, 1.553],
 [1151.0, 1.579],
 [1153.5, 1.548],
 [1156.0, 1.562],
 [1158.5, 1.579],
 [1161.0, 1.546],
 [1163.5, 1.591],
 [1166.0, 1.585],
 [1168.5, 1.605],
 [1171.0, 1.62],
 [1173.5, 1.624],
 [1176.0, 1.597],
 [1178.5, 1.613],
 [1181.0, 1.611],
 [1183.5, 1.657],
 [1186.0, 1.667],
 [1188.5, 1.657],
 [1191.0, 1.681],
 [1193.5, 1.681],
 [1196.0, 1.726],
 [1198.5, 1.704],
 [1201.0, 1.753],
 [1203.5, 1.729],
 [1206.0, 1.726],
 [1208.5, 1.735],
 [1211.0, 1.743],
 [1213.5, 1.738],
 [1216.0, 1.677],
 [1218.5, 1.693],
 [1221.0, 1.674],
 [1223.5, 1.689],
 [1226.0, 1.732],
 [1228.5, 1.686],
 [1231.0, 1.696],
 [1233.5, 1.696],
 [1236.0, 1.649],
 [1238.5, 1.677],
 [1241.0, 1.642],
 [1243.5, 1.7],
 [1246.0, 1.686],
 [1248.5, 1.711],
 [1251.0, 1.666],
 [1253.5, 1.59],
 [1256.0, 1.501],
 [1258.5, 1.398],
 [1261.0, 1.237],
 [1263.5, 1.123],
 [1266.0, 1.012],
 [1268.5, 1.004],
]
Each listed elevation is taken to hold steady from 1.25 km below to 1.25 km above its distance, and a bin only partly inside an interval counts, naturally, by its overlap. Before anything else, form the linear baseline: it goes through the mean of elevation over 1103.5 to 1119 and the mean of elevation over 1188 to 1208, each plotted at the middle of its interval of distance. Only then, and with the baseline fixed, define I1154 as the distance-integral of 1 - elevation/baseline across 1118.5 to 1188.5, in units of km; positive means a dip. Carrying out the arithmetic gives 3.2 km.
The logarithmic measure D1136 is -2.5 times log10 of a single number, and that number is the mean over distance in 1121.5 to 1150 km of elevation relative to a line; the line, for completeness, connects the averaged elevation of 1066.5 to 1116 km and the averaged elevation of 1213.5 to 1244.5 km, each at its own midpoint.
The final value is 0.04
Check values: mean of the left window 1.65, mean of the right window 1.69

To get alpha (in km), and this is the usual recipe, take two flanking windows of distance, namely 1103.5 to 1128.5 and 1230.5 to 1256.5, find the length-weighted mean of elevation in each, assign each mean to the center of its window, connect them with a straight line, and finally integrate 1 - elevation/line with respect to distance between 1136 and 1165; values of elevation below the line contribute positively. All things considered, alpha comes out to 1.0 km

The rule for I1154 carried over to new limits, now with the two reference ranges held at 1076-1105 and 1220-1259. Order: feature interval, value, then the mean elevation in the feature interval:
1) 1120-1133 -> 0.4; 1.61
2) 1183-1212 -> -0.9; 1.71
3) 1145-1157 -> 0.7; 1.57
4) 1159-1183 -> 0.8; 1.6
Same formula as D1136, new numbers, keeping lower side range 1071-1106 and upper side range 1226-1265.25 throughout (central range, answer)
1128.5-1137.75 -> 0.01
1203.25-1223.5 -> -0.08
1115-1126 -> 0.01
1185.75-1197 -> -0.05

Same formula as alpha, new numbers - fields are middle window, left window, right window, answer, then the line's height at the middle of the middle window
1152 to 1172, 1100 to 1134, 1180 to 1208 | 1.1 km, 1.67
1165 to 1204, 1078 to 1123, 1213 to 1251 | 0.5 km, 1.68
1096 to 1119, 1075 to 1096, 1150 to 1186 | -0.4 km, 1.63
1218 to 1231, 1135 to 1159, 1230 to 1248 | -0.2 km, 1.66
